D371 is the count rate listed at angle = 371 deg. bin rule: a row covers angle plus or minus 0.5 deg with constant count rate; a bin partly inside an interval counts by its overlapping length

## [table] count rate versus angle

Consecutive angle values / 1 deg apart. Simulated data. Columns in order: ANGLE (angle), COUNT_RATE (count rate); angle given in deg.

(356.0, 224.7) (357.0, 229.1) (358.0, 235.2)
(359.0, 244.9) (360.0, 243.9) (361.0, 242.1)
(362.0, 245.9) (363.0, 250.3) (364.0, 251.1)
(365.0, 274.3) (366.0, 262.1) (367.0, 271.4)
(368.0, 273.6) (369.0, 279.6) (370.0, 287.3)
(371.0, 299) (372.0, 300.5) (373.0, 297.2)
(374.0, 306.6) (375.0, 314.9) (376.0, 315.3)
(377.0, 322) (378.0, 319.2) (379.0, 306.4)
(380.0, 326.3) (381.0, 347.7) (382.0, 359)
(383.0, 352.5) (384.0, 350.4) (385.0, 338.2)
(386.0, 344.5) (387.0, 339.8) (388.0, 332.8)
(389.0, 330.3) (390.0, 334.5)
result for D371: 299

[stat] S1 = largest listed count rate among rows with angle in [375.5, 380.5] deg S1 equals 326.3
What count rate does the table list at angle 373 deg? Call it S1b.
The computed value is 297.2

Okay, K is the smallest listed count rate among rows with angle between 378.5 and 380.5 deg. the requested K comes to 306.4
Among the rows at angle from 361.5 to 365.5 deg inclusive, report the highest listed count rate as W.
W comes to 274.3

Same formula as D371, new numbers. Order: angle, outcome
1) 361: 242.1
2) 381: 347.7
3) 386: 344.5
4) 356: 224.7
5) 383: 352.5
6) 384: 350.4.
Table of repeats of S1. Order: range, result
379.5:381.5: 347.7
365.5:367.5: 271.4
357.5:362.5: 245.9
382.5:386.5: 352.5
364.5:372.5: 300.5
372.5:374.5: 306.6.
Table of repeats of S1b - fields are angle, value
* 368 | 273.6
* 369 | 279.6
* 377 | 322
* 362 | 245.9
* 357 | 229.1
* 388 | 332.8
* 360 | 243.9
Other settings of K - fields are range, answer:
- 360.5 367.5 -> 242.1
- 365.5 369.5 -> 262.1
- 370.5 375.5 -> 297.2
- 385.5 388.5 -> 332.8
